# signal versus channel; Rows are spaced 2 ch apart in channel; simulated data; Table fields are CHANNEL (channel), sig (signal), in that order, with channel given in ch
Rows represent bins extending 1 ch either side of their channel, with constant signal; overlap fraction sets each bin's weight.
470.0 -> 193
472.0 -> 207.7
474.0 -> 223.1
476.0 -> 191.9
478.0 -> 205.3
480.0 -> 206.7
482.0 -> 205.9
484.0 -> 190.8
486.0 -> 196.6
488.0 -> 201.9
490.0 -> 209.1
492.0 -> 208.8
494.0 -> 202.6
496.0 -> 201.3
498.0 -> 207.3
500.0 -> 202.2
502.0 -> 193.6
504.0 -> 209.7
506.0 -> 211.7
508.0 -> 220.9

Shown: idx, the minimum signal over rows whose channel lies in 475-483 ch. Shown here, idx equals 191.9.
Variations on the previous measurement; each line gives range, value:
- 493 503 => 193.6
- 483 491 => 190.8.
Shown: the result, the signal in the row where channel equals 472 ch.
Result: 207.7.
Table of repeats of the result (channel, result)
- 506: 211.7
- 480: 206.7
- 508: 220.9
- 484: 190.8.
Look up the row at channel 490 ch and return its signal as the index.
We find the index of 209.1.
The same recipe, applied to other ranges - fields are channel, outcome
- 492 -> 208.8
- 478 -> 205.3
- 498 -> 207.3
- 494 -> 202.6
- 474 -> 223.1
